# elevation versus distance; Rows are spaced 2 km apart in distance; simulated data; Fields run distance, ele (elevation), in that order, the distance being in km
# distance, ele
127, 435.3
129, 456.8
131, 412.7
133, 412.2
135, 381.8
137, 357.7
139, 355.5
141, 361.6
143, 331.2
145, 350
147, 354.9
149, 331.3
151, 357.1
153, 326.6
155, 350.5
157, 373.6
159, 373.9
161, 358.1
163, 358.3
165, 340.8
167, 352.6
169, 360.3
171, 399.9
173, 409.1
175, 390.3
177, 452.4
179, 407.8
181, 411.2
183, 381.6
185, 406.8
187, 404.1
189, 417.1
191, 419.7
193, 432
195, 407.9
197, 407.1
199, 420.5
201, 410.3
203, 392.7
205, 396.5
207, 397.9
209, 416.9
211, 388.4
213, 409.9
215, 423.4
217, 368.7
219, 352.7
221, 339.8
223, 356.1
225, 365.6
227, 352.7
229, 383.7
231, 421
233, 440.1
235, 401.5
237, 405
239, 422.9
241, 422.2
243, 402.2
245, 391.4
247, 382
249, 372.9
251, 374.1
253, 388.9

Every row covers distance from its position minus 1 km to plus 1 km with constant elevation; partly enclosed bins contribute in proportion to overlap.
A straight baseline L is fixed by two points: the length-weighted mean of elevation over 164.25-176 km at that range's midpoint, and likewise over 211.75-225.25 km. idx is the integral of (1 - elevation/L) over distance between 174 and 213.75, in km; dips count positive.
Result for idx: -3.5 km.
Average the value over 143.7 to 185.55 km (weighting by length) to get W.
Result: 373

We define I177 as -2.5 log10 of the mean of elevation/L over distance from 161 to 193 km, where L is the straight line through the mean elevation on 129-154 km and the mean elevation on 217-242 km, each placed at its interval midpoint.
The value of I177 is -0.06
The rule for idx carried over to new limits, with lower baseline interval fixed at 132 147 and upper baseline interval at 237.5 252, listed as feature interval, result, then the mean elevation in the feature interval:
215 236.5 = 0.50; 381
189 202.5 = -1.23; 415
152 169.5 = 0.72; 355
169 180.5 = -1.01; 407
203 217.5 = -0.59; 401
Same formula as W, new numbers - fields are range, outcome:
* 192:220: 402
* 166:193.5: 403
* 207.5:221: 390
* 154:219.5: 394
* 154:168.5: 358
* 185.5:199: 415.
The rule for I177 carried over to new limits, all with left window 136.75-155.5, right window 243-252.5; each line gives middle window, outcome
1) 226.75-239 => -0.077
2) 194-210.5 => -0.109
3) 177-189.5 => -0.136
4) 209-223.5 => -0.025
